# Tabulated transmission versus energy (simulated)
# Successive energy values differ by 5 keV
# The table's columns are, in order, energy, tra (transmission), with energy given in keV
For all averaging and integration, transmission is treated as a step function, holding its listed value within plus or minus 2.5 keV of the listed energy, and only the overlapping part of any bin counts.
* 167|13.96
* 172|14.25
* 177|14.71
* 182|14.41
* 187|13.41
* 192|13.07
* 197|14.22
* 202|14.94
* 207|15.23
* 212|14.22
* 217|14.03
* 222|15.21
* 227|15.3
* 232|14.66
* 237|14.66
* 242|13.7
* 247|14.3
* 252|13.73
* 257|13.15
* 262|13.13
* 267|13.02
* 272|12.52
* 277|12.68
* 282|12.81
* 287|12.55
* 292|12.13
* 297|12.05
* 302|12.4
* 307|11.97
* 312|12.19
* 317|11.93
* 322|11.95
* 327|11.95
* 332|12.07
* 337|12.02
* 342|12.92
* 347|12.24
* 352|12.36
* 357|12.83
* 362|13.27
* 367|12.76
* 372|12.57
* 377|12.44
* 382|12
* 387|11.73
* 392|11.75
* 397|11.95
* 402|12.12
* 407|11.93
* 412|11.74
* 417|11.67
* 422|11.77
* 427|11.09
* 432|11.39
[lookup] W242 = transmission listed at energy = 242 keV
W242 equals 13.7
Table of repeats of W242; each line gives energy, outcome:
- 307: 11.97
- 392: 11.75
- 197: 14.22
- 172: 14.25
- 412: 11.74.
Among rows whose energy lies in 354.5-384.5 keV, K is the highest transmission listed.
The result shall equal 13.27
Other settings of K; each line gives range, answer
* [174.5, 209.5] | 15.23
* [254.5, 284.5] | 13.15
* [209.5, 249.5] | 15.3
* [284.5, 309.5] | 12.55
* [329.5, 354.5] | 12.92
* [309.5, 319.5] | 12.19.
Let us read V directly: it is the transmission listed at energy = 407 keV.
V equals 11.93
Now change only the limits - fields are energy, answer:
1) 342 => 12.92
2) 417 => 11.67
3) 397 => 11.95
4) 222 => 15.21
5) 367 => 12.76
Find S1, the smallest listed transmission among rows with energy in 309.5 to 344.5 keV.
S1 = 11.93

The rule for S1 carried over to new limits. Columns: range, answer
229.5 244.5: 13.7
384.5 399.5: 11.73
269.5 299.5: 12.05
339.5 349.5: 12.24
